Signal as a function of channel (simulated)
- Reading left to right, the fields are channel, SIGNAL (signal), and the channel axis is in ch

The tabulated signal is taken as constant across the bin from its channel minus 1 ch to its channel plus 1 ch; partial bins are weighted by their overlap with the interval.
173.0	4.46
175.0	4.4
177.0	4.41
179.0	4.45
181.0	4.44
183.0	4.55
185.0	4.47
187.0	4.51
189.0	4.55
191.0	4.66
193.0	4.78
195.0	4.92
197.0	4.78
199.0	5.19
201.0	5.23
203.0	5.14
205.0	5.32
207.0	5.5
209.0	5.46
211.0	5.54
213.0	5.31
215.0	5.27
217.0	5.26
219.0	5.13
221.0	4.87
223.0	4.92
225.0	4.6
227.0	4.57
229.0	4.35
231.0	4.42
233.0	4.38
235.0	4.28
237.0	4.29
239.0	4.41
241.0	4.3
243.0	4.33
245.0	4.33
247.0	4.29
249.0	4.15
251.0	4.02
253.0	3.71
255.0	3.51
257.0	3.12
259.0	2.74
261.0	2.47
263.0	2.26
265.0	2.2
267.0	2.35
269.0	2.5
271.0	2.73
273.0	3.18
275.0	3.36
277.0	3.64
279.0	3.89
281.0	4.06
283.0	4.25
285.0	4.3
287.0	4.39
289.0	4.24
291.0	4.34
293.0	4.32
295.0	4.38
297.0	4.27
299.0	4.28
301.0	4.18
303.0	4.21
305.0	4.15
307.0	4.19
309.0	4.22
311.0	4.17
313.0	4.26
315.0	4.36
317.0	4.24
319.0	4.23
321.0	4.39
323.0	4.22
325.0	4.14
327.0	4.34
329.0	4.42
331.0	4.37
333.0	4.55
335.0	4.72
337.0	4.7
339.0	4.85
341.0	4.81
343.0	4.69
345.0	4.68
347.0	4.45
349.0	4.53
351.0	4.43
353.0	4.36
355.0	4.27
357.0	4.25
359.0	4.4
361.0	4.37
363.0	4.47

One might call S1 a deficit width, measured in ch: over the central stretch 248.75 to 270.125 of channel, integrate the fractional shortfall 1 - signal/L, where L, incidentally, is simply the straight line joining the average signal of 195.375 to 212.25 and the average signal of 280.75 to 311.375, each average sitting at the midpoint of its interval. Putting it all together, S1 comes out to 7.8 ch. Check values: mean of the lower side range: 5.26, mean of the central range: 2.96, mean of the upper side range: 4.25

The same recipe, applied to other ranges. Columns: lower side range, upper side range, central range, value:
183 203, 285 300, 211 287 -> 9.6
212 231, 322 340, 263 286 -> 7.0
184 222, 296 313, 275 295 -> 1.1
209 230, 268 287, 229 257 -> 1.8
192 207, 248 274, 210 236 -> -3.3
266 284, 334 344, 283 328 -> -3.1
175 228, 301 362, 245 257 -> 2.1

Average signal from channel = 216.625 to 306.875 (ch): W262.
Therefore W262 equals 3.95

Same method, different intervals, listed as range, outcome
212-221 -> 5.2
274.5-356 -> 4.32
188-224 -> 5.1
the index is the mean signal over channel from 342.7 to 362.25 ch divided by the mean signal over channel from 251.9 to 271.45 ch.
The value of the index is 1.6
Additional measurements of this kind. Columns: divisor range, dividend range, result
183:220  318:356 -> 0.89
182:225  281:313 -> 0.85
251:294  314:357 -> 1.30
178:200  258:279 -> 0.60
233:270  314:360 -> 1.26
